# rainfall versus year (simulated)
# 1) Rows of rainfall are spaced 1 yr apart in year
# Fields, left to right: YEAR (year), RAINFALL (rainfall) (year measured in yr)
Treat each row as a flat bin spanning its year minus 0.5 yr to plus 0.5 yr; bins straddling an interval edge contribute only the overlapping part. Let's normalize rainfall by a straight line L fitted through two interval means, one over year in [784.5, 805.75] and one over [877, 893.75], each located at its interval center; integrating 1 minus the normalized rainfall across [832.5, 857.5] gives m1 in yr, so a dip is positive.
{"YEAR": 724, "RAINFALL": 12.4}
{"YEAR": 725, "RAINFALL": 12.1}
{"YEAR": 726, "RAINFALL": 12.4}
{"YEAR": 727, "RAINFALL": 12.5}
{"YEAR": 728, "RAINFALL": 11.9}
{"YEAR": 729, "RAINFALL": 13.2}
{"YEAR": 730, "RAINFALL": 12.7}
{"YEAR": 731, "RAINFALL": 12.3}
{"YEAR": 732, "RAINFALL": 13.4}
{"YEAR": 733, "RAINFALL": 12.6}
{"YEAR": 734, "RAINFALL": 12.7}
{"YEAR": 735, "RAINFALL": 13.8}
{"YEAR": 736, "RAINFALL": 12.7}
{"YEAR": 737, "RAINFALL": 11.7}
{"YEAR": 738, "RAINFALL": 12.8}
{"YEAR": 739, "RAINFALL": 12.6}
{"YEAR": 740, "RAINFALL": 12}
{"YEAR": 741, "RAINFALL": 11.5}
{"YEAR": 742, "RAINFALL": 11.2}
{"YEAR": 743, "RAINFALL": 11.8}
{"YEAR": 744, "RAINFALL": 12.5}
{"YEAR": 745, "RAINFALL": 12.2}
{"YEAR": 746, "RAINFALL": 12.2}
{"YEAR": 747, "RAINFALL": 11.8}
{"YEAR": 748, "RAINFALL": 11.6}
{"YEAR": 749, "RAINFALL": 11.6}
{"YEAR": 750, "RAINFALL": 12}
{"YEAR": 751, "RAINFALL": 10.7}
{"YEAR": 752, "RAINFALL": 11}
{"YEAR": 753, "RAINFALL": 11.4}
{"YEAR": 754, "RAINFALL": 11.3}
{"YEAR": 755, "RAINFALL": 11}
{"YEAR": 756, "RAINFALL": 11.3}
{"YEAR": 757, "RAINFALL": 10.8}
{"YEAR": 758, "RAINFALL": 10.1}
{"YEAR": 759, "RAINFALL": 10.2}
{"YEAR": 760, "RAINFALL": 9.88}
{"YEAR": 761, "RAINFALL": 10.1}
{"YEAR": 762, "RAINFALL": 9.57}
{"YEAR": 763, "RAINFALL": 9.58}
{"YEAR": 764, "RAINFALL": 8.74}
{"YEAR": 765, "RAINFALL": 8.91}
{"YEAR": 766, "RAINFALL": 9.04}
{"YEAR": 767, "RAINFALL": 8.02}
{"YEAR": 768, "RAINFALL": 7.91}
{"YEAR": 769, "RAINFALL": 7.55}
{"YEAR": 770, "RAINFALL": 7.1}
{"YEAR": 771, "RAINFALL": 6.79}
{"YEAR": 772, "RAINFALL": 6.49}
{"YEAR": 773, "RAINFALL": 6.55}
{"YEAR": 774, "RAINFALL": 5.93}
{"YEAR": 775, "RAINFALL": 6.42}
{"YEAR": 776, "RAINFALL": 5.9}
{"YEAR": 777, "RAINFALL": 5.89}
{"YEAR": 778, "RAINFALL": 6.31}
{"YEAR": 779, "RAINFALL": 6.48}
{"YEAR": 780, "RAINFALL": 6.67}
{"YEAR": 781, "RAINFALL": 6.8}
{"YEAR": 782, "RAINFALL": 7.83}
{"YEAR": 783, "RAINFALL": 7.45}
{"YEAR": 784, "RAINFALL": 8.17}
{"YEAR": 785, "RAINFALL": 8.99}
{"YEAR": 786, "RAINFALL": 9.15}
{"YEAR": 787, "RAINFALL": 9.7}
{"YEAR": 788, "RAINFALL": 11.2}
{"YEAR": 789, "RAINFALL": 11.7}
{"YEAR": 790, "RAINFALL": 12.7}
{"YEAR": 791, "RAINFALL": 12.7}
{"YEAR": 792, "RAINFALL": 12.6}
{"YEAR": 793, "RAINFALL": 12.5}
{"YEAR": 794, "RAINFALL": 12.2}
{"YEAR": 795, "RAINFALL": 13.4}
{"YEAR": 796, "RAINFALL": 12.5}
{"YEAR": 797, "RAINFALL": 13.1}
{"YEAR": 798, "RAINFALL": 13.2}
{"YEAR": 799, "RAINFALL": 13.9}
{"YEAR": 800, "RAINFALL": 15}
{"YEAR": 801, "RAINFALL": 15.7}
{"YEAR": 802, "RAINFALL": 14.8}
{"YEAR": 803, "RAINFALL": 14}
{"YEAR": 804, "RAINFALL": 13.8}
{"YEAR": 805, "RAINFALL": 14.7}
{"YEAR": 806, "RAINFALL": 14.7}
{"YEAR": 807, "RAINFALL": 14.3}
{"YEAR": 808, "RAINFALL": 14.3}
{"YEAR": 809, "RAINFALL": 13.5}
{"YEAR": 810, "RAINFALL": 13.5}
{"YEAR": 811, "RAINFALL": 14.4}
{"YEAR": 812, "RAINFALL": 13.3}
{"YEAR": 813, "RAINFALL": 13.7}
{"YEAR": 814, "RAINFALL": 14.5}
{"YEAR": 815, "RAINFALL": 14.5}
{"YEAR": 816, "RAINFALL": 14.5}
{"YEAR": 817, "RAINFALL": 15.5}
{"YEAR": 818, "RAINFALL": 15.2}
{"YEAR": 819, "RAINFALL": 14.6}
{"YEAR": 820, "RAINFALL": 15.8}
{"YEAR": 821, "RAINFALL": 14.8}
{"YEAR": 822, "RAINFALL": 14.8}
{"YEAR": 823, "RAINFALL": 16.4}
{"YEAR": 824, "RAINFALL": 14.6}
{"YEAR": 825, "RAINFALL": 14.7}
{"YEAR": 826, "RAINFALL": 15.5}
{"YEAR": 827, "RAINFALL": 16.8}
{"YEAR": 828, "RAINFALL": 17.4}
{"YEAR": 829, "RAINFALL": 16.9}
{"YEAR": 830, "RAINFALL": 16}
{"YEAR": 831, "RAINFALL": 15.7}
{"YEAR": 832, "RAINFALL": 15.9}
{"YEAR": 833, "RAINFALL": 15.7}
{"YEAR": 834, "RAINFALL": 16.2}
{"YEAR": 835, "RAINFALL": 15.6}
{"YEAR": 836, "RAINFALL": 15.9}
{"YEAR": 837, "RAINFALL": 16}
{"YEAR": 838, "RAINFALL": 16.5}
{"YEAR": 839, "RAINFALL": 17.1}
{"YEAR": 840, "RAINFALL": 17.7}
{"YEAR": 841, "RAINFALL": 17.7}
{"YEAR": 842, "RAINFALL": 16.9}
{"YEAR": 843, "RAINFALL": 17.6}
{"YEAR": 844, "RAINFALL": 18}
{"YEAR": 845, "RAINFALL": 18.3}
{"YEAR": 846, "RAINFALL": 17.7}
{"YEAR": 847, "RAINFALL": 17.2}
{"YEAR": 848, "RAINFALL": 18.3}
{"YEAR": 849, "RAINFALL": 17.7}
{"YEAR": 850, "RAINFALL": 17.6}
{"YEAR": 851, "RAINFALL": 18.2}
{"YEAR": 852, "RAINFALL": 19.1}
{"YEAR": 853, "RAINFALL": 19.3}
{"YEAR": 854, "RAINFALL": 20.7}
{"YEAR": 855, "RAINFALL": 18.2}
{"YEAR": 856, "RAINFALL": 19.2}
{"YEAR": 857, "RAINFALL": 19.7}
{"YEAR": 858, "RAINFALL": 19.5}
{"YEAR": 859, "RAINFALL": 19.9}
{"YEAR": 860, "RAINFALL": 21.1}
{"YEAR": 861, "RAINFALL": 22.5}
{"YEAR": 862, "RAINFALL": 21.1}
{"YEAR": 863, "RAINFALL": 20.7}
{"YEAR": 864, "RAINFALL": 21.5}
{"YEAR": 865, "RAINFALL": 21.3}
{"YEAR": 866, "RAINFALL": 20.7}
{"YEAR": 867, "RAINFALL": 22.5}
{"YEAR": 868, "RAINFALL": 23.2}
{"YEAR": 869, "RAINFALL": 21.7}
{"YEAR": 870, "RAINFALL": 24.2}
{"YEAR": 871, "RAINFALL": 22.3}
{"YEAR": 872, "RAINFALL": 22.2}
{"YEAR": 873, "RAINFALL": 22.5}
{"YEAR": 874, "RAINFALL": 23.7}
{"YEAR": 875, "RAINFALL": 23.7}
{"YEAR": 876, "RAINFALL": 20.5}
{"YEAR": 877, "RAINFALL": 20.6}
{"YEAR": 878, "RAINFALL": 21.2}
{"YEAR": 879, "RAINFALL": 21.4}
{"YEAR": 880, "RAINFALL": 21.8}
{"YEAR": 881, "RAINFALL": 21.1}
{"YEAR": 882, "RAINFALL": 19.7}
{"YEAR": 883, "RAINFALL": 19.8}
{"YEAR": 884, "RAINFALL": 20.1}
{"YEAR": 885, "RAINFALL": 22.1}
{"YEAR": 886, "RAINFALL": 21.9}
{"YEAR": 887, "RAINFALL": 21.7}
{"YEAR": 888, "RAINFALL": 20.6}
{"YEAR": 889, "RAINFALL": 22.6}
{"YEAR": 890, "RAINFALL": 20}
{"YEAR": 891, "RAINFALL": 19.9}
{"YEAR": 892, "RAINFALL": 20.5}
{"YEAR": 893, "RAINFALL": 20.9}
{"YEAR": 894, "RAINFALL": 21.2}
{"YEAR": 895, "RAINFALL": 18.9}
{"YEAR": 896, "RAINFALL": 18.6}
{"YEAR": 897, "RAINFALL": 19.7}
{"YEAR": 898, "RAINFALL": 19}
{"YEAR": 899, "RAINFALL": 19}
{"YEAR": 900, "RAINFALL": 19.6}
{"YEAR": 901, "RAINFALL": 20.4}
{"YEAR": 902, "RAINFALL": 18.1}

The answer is -0.5 yr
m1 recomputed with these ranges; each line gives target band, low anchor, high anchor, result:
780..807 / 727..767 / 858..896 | 5.6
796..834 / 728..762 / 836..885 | 4.3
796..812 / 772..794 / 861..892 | -3.6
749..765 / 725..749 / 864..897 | 3.6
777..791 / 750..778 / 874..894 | 2.8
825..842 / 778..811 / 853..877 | 0.7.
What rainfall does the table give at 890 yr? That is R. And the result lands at 20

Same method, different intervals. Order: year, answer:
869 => 21.7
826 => 15.5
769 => 7.55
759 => 10.2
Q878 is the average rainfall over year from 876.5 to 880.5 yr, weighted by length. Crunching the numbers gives 21.2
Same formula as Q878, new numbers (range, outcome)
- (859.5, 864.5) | 21.4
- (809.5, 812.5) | 13.7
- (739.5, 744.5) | 11.8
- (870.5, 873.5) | 22.3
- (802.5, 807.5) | 14.3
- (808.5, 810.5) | 13.5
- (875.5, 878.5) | 20.8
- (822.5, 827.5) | 15.6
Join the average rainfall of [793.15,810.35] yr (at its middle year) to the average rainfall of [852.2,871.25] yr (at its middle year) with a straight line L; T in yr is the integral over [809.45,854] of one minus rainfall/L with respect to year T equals 3.0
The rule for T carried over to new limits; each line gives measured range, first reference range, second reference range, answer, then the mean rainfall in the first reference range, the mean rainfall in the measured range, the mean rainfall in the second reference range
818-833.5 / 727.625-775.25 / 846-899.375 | 1.0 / 10.6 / 15.7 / 20.6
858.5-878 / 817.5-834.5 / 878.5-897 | -2.8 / 15.7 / 21.9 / 20.7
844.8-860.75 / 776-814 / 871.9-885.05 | -0.4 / 11.7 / 18.9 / 21.4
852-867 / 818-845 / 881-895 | -1.6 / 16.2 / 20.4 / 20.8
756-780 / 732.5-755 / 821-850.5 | 9.3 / 12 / 8.05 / 16.6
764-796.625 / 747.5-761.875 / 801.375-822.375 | 9.8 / 10.9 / 8.81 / 14.4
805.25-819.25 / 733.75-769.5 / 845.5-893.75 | 1.4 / 10.9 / 14.3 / 20.7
